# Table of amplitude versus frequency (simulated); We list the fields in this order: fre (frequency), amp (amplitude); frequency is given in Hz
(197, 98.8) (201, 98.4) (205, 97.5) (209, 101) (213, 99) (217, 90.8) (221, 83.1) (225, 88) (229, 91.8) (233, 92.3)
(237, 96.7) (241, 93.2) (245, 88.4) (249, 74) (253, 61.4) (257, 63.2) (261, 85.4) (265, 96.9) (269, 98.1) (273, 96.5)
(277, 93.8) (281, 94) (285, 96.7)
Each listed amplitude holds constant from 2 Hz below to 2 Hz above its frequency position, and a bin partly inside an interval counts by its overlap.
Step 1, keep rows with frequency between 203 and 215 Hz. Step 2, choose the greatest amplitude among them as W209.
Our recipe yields 101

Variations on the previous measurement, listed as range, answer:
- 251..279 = 98.1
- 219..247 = 96.7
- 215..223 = 90.8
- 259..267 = 96.9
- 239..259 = 93.2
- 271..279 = 96.5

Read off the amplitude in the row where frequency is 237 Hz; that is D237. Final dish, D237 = 96.7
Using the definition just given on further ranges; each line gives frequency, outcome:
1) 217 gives 90.8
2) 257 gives 63.2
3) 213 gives 99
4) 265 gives 96.9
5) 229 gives 91.8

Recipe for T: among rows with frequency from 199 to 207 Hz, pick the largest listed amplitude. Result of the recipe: 98.4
